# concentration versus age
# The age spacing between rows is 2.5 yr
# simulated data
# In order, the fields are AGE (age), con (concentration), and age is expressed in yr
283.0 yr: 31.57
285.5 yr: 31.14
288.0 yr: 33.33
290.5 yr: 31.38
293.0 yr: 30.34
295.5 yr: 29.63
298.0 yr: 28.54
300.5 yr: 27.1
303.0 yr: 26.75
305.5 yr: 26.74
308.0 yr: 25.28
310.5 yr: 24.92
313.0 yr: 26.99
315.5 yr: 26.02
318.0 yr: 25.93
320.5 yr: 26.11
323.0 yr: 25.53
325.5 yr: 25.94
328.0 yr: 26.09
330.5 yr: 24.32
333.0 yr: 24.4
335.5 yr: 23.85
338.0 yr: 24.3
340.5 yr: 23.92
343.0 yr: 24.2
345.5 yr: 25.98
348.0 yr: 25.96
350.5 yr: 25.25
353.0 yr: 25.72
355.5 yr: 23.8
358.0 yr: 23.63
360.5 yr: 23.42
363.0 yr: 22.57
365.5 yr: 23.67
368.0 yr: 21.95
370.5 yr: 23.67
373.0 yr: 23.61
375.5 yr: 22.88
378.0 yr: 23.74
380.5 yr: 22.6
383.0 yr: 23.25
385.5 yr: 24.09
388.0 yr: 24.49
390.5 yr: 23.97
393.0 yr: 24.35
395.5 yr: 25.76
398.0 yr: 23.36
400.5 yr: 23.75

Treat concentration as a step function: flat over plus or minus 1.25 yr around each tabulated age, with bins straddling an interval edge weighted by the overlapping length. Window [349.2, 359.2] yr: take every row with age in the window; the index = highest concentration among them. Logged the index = 25.72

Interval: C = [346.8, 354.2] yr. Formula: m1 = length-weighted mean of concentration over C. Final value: 25.6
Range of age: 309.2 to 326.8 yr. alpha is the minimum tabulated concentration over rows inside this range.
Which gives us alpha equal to 24.92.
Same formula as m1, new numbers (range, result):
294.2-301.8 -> 28.4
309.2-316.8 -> 26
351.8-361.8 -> 24.1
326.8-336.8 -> 24.7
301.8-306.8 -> 26.7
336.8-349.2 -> 24.9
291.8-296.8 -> 30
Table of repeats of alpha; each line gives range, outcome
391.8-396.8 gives 24.35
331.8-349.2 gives 23.85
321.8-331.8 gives 24.32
